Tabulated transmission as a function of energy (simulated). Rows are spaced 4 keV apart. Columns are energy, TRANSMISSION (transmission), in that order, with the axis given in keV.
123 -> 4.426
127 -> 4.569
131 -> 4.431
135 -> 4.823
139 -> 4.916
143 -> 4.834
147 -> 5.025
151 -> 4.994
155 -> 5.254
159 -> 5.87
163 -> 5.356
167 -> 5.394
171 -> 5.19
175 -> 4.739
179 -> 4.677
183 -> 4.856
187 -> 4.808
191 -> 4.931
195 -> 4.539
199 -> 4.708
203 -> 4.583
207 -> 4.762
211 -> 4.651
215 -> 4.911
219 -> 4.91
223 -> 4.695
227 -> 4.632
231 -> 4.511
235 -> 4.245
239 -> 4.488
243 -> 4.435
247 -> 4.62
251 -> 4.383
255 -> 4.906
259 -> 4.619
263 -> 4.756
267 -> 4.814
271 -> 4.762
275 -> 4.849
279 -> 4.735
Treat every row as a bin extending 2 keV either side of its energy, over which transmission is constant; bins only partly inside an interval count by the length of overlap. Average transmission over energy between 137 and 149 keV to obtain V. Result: 4.92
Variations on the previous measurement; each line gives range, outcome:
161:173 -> 5.31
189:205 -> 4.69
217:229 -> 4.75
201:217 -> 4.73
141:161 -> 5.2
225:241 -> 4.47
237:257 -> 4.57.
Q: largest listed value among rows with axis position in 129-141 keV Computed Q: 4.916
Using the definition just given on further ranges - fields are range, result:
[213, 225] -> 4.911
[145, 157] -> 5.254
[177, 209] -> 4.931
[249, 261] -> 4.906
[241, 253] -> 4.62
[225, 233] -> 4.632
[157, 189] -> 5.87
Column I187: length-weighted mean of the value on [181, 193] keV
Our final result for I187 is 4.87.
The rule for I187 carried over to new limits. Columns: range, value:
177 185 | 4.77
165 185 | 4.97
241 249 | 4.53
